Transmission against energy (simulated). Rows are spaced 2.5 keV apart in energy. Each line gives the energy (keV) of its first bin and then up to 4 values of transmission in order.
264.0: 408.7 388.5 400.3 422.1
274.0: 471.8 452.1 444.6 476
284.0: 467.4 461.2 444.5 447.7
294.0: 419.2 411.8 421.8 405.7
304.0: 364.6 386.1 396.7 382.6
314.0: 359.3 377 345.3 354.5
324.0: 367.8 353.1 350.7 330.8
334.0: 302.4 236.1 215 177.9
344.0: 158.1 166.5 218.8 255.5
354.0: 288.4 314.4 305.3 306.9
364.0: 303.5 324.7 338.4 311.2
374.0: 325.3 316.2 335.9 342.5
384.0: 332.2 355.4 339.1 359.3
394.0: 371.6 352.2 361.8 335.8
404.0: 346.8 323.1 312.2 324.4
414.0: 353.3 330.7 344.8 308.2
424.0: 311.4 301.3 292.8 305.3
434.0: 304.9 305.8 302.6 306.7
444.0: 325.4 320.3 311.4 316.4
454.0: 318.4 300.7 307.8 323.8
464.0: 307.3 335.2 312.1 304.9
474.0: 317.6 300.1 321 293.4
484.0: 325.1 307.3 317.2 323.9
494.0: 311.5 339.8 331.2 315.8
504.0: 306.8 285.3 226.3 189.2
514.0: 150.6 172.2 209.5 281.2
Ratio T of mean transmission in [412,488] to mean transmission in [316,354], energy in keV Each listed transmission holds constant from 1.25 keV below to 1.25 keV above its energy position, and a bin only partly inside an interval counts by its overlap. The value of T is 1.1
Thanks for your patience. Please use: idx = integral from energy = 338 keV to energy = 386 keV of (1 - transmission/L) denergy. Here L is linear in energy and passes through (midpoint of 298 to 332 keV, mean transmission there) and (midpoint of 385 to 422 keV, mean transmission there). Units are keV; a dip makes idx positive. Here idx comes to 9.8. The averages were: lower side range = 372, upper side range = 342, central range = 282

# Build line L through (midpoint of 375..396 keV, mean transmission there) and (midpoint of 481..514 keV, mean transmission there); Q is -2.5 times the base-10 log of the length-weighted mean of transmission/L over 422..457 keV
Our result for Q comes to 0.03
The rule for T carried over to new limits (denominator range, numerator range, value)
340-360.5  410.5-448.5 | 1.34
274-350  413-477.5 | 0.88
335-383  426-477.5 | 1.12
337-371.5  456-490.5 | 1.20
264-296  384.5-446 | 0.75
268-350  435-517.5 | 0.82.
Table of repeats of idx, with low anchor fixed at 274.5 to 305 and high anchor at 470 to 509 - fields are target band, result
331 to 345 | 6.0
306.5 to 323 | 2.0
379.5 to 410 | 2.1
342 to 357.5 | 6.6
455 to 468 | 0.5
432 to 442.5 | 1.2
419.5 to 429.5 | 1.3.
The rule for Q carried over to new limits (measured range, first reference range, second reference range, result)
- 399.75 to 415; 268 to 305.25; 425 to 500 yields 0.056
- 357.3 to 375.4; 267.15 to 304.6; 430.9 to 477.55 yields 0.187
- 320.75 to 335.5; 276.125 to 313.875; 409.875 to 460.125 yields 0.166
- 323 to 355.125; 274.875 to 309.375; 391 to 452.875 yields 0.439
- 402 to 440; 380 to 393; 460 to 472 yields 0.051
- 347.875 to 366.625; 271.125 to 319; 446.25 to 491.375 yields 0.304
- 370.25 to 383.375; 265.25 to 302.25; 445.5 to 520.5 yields 0.134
